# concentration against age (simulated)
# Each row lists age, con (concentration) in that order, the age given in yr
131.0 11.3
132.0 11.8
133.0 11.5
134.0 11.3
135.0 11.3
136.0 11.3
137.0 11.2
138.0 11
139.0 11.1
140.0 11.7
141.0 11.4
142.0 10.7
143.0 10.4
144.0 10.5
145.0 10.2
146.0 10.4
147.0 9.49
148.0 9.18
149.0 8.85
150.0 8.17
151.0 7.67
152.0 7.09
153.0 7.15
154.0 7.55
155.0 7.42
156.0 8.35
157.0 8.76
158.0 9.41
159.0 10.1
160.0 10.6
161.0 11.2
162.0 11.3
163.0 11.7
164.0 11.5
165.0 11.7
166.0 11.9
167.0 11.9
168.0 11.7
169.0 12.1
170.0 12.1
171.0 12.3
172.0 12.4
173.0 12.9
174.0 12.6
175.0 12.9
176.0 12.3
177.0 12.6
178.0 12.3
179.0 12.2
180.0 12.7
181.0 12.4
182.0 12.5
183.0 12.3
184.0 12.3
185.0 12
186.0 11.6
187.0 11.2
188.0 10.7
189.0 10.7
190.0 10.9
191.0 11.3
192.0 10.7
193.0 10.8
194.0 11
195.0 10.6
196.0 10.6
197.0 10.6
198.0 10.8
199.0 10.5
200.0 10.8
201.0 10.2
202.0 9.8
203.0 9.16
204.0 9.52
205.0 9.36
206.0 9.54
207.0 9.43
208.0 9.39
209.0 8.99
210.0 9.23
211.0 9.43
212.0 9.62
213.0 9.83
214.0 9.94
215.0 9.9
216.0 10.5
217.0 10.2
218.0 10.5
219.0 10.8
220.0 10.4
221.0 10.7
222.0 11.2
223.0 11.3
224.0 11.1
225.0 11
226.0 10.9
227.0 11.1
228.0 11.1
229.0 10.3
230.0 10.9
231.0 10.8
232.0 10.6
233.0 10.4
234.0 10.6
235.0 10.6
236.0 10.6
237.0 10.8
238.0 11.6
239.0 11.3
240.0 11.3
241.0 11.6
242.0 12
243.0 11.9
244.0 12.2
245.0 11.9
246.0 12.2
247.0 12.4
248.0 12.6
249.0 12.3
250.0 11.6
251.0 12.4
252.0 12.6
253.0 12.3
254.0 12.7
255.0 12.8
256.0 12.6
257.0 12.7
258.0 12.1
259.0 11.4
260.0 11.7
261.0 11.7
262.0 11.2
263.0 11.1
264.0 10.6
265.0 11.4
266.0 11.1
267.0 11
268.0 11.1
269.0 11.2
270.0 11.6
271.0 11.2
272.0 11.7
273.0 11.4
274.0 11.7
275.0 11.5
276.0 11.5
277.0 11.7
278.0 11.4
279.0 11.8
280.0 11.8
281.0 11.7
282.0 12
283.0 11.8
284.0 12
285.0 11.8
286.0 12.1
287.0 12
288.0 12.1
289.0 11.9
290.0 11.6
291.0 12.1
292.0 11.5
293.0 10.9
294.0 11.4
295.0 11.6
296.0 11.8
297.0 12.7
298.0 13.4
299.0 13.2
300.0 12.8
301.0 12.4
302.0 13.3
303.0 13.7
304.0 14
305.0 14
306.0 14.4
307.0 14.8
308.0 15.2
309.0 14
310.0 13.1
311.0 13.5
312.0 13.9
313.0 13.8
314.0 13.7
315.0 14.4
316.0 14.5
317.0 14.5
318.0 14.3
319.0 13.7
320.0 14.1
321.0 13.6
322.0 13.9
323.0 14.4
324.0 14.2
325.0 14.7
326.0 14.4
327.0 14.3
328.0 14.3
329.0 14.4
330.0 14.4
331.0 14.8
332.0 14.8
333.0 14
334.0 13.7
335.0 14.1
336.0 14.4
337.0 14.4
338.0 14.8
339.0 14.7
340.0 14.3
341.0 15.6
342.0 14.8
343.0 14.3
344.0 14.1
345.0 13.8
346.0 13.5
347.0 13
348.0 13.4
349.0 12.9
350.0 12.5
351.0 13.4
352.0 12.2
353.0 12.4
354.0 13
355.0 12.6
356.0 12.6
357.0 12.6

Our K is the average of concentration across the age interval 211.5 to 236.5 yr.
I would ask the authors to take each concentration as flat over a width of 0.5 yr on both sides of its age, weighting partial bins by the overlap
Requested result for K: 10.6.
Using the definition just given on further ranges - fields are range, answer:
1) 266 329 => 12.8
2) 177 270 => 11.1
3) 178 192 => 11.7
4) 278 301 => 12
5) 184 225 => 10.4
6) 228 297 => 11.6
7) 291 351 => 13.8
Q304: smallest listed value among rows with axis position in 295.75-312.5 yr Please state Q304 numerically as 11.8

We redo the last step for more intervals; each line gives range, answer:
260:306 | 10.6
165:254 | 8.99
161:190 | 10.7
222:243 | 10.3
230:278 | 10.4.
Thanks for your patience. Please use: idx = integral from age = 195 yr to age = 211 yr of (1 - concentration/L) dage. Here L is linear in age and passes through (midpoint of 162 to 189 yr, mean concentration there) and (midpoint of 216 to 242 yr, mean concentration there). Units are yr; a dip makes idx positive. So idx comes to 2.2 yr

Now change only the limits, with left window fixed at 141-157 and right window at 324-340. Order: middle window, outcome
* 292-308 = 0.6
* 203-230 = 1.9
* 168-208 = -4.8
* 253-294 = 3.1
